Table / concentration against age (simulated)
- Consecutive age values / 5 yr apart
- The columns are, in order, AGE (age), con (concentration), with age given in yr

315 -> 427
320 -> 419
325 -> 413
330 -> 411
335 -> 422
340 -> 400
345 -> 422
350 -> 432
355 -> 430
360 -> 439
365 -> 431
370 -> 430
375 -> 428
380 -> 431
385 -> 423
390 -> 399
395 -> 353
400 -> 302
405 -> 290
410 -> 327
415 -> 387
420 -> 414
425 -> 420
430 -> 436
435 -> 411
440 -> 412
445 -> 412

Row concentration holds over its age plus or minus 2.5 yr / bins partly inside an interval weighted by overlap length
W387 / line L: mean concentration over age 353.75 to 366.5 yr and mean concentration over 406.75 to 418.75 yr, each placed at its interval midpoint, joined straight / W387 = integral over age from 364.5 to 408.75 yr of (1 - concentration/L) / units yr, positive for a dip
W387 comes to 1.54 yr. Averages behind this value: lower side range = 434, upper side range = 359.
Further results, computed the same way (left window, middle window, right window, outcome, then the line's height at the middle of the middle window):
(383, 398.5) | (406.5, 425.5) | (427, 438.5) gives 1.4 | 407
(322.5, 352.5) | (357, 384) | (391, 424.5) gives -3.1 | 386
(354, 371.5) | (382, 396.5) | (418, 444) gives 1.1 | 427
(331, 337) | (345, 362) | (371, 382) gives -0.3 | 424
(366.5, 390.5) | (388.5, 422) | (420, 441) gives 5.6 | 422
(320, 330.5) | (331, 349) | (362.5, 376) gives 0.1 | 419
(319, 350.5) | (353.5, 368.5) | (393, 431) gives -1.3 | 398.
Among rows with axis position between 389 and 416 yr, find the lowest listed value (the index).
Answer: 290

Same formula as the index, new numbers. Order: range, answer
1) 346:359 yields 430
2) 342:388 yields 422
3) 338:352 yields 400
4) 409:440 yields 327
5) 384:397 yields 353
